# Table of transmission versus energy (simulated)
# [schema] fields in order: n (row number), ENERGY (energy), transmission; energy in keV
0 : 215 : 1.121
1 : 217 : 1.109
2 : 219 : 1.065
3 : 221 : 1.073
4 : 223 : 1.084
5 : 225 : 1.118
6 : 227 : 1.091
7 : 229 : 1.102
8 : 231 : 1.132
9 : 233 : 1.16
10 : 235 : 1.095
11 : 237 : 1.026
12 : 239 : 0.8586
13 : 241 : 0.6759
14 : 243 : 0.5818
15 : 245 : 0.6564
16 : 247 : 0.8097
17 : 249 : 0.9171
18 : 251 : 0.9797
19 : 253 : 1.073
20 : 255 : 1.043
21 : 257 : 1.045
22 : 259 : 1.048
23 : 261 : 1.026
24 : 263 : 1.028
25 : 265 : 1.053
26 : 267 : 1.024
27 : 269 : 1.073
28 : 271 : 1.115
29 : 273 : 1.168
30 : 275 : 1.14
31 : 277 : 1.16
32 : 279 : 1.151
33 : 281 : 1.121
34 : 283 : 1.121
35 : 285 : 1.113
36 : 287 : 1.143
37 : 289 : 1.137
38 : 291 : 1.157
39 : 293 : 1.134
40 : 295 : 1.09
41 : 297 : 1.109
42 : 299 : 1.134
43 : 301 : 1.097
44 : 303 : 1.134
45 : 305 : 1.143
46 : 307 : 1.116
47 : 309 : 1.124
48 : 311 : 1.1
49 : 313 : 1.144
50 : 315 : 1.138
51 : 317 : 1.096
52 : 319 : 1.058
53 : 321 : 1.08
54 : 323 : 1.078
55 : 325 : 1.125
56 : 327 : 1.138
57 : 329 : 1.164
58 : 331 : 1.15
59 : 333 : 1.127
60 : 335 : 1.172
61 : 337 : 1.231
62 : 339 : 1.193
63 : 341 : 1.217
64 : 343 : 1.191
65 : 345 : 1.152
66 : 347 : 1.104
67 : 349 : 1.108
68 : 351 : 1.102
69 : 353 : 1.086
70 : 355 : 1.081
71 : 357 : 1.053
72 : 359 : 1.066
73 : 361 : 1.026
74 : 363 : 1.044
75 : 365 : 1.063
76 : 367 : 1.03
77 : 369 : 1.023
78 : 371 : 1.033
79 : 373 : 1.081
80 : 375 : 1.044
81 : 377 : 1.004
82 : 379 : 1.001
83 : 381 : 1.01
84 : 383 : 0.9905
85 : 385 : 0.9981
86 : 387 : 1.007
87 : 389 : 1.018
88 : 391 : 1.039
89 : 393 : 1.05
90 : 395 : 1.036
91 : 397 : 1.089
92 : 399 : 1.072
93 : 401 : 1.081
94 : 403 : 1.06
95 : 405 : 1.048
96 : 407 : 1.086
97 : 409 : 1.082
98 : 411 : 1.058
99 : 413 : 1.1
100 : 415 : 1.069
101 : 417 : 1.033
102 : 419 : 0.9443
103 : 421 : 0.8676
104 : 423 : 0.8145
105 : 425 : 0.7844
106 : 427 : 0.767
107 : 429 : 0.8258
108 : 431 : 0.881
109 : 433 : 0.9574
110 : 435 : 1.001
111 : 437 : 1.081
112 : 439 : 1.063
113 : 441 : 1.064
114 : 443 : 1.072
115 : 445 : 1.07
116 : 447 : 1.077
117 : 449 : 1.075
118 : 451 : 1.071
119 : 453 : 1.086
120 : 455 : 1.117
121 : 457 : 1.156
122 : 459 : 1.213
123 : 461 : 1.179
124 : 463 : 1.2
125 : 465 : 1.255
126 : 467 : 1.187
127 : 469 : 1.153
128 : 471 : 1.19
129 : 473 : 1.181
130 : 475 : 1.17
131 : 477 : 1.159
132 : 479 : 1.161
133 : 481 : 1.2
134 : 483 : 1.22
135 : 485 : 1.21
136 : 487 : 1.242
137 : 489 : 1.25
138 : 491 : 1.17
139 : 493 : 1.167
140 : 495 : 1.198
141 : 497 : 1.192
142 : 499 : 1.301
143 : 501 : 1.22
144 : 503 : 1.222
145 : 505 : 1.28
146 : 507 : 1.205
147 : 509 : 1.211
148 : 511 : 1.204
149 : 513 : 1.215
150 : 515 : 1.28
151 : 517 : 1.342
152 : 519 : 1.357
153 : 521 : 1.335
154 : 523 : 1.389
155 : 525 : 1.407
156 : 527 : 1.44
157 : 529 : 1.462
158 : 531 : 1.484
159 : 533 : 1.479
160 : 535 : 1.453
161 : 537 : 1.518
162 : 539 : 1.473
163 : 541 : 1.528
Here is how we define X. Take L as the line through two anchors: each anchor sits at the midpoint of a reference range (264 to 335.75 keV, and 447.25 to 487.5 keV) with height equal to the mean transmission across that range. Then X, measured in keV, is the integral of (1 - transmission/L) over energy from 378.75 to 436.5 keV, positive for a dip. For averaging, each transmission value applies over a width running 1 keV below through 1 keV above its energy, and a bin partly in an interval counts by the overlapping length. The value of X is 7.94 keV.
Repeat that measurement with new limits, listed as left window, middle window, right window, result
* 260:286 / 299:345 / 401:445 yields -3.2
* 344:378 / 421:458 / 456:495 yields 5.1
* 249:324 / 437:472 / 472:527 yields 2.4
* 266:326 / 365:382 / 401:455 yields 0.3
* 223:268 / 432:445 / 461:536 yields 1.7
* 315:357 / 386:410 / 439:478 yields 1.7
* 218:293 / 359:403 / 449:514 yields 3.4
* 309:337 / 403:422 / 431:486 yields 1.6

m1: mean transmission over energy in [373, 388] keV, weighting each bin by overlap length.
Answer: 1.01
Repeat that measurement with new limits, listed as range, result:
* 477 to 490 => 1.21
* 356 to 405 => 1.04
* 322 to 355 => 1.14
